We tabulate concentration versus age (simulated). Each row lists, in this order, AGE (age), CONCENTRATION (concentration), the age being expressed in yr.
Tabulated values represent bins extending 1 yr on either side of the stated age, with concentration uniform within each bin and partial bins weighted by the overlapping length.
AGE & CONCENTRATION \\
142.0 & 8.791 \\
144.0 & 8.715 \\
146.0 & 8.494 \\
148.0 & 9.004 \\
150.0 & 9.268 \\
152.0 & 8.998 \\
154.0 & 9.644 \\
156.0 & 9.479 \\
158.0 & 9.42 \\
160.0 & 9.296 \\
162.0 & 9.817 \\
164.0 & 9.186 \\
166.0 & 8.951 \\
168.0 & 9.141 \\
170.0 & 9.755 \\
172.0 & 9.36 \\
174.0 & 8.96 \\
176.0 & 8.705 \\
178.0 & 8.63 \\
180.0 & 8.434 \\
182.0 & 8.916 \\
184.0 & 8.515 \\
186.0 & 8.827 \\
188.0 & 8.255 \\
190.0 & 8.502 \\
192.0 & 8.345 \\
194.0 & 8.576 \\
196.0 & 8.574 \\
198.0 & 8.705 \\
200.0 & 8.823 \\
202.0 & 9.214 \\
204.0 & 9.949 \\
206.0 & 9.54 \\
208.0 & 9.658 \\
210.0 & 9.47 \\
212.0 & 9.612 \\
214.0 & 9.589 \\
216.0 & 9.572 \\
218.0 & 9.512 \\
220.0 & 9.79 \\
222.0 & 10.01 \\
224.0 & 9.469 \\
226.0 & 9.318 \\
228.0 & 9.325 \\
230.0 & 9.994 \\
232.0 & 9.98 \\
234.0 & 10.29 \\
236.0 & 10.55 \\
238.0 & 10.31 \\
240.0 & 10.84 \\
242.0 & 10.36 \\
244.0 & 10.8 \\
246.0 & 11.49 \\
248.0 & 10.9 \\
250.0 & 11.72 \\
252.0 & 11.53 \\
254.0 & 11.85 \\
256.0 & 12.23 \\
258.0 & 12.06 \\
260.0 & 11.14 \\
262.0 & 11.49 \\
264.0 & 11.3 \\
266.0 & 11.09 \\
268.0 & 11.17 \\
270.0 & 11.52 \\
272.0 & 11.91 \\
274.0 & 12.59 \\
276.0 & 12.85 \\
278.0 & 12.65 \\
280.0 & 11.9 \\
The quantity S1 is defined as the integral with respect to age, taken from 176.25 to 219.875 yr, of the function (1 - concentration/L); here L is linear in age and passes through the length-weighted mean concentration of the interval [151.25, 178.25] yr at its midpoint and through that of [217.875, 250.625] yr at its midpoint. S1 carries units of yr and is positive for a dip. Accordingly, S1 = 3.27 yr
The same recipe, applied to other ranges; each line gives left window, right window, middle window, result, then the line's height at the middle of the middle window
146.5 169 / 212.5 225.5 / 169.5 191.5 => 1.49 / 9.41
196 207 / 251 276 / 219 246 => 0.82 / 10.4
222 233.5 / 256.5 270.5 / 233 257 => -1.24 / 10.5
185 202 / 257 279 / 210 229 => 0.28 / 9.72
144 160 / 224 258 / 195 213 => 1.42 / 10.1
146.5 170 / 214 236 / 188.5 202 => 1.31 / 9.55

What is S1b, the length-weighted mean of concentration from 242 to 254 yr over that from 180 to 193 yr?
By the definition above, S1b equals 1.32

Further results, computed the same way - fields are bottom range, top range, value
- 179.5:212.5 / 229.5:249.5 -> 1.19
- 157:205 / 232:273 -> 1.25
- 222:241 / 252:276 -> 1.17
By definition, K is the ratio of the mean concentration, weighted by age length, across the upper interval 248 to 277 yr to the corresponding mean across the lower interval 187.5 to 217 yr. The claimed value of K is 1.29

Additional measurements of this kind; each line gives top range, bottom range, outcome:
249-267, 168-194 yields 1.32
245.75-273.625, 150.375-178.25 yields 1.25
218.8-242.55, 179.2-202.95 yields 1.16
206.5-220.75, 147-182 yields 1.05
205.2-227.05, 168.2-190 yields 1.09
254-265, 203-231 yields 1.21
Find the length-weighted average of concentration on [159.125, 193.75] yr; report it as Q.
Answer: 8.91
